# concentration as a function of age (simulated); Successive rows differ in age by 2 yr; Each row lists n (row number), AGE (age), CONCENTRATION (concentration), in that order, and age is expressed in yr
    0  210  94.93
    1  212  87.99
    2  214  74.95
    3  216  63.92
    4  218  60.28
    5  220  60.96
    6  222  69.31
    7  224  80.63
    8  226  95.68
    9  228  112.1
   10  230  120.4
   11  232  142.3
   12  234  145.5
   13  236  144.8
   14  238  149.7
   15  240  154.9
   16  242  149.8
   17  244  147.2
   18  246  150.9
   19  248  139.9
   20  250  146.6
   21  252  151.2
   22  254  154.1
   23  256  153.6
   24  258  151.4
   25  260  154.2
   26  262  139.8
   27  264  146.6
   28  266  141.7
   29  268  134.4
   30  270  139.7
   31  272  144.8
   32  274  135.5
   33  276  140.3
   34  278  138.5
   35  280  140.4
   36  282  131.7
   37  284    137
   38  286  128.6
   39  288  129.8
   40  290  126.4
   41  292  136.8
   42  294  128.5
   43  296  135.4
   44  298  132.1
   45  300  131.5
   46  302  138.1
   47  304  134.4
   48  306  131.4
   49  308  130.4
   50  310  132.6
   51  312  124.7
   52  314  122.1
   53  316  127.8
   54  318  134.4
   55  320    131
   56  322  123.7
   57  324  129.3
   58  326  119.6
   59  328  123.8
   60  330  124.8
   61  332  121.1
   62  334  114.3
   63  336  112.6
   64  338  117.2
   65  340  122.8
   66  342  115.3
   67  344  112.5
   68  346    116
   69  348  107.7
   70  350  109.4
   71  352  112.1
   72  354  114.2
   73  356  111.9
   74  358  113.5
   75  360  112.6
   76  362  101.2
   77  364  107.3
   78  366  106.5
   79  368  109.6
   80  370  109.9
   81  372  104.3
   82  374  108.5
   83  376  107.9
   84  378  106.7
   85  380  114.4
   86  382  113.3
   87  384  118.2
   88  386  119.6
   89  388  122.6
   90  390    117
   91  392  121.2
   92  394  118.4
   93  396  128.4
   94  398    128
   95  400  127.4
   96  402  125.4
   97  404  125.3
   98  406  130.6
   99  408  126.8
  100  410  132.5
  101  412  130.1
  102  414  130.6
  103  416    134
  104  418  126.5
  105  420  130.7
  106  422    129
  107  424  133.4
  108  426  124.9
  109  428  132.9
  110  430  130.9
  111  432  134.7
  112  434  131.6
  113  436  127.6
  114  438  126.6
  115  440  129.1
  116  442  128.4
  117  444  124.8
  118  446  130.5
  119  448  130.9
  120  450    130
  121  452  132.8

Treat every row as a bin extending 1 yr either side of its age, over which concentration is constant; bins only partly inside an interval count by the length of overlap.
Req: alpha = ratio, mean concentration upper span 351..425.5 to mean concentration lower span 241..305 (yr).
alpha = 0.8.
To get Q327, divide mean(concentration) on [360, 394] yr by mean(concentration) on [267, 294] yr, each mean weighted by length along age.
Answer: 0.8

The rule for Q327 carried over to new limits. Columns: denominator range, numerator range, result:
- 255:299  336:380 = 0.80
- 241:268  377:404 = 0.81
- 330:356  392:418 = 1.11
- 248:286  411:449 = 0.91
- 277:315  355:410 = 0.88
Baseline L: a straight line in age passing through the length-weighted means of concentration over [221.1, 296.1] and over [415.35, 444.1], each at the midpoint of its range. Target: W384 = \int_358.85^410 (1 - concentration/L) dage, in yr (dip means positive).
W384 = 5.7 yr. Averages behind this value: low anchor 136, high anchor 130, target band 117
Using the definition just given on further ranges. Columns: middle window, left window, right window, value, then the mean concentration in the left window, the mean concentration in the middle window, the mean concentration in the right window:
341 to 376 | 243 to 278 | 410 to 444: 6.72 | 145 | 110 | 130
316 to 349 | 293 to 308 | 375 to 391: 1.41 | 133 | 121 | 115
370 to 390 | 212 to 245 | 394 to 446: 1.95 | 110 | 113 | 129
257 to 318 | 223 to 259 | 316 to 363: -3.27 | 138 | 136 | 118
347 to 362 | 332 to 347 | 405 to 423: 1.01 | 116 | 111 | 130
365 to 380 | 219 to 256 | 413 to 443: 2.51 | 129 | 108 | 130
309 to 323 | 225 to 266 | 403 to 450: 0.96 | 143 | 128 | 130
